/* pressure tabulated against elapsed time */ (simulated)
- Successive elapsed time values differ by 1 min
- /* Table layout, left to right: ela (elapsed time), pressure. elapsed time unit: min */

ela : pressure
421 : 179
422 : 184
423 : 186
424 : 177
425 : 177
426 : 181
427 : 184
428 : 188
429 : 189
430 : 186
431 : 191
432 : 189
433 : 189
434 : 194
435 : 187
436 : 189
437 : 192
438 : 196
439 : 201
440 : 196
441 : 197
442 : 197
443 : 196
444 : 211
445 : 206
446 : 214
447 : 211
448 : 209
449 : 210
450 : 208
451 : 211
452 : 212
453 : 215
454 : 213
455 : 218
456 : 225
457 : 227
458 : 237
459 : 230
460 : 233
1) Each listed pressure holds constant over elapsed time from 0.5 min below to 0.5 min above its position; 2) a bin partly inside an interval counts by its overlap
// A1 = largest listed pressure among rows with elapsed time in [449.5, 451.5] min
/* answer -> 211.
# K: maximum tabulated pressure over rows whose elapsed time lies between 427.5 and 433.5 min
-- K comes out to 191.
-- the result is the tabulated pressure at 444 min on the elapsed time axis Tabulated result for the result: 211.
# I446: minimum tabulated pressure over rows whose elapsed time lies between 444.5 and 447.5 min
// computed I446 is 206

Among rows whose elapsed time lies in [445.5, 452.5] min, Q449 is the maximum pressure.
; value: 214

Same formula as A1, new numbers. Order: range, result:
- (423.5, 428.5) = 188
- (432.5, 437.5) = 194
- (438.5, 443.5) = 201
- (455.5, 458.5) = 237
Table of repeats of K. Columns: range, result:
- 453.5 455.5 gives 218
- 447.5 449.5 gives 210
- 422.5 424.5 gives 186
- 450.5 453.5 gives 215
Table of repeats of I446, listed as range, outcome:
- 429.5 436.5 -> 186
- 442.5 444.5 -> 196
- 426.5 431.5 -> 184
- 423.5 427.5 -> 177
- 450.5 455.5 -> 211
